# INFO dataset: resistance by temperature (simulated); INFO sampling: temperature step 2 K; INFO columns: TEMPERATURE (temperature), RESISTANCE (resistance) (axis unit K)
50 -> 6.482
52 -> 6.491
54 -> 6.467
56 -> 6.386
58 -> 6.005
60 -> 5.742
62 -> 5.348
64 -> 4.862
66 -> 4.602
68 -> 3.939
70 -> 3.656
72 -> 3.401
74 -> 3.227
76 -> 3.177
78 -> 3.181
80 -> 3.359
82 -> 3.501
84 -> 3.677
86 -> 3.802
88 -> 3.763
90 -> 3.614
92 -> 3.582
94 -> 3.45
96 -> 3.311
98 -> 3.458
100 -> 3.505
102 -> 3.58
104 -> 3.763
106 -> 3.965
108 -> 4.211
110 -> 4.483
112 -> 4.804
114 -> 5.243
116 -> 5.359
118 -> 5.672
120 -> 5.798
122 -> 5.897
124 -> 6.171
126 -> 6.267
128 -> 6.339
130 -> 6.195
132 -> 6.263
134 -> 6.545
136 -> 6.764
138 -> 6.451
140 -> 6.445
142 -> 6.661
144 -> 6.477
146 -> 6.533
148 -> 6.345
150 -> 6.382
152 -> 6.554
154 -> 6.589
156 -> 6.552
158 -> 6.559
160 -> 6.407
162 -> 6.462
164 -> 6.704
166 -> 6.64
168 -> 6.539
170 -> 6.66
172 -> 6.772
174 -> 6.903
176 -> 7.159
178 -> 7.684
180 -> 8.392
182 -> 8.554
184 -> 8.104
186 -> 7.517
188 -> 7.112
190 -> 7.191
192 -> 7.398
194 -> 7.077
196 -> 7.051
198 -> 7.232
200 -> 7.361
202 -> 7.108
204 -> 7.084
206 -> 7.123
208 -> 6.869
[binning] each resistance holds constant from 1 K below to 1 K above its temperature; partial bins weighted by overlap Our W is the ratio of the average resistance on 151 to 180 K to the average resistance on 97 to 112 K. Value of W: 1.73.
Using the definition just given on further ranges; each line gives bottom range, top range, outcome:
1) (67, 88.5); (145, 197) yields 1.99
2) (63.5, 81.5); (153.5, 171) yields 1.79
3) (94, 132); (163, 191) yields 1.49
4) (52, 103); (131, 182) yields 1.62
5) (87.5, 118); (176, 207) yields 1.83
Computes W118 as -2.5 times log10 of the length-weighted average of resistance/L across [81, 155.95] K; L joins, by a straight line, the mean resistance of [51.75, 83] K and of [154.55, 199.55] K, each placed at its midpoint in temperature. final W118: 0.123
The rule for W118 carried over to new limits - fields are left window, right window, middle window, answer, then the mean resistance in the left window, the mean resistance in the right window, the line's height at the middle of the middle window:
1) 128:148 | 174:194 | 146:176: 0.07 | 6.47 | 7.61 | 7.04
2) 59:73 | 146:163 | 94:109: 0.40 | 4.51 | 6.48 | 5.3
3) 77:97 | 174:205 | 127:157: -0.15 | 3.52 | 7.45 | 5.63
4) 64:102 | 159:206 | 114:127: -0.17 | 3.6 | 7.18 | 4.95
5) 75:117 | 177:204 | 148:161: -0.07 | 3.85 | 7.51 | 6.11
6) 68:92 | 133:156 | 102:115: 0.12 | 3.51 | 6.52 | 4.84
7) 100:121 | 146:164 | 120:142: -0.15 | 4.63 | 6.5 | 5.49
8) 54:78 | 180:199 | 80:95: 0.38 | 4.6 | 7.52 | 5.11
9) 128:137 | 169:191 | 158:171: 0.09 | 6.43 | 7.46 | 7.12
